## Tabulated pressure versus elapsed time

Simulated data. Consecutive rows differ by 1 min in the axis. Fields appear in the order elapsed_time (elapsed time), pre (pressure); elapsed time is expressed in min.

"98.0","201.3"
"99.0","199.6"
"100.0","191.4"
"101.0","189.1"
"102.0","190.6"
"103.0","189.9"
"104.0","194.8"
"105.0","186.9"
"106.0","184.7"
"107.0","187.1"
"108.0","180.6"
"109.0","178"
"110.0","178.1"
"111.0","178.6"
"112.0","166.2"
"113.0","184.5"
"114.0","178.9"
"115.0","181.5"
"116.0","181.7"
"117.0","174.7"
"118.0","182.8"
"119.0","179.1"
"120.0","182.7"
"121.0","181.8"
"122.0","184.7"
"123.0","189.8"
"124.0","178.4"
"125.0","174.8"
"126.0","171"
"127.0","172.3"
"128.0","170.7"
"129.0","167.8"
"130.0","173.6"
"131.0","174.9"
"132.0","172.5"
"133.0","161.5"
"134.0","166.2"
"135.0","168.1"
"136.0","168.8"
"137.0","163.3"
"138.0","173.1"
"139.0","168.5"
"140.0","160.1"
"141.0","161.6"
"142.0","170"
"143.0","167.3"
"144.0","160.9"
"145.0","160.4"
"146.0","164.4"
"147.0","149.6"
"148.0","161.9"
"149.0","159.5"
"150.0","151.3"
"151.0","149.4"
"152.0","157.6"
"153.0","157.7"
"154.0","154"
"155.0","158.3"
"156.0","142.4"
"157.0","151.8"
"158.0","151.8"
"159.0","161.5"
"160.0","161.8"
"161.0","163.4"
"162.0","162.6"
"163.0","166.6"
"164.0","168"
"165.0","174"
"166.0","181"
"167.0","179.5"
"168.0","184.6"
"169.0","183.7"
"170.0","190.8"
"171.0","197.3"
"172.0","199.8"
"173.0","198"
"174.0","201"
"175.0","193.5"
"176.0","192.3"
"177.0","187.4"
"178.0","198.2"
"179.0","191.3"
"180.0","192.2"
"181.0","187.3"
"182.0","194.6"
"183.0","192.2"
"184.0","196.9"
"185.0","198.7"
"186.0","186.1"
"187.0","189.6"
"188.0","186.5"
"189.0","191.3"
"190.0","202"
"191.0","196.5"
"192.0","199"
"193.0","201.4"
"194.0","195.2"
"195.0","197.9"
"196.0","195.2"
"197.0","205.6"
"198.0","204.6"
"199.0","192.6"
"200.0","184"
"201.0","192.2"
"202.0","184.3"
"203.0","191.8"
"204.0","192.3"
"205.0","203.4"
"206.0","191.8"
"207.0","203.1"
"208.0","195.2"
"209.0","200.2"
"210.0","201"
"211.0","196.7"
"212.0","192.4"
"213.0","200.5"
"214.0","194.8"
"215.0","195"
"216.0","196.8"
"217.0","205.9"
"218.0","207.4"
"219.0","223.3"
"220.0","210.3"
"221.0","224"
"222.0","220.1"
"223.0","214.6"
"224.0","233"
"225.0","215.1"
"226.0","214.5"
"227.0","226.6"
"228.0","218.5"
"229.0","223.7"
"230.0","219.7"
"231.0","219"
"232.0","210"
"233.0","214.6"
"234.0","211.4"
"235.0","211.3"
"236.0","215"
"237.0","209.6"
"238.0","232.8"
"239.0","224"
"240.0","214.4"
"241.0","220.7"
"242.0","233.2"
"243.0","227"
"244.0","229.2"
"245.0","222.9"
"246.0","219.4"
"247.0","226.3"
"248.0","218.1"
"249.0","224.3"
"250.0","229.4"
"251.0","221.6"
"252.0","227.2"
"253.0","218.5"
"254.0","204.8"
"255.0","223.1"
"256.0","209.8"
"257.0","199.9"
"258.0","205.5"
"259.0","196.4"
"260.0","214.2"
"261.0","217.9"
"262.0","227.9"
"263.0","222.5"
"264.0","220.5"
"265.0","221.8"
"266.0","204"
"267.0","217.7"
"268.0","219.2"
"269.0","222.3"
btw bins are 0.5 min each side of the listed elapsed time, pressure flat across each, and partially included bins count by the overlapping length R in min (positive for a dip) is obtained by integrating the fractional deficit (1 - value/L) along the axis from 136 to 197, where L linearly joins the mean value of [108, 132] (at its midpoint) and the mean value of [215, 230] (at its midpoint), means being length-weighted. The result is 5.6 min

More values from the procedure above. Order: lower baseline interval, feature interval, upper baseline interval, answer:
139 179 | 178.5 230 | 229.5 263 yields -1.6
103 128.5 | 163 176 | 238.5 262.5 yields 0.6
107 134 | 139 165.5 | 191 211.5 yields 3.6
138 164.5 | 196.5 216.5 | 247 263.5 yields -0.6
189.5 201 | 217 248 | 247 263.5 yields -1.5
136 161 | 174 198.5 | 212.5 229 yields -1.0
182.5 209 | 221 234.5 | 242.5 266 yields -0.7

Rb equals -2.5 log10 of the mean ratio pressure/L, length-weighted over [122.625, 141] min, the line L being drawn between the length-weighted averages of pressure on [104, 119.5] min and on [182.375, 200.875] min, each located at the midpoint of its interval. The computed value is 0.08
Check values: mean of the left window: 181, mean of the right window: 195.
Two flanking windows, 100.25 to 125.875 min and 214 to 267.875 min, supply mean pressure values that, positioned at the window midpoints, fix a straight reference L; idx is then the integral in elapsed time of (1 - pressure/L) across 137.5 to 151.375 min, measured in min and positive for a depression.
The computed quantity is 2.1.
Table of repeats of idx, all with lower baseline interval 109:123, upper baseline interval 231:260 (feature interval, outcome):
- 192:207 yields 0.6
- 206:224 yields 0.3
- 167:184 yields 0.4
